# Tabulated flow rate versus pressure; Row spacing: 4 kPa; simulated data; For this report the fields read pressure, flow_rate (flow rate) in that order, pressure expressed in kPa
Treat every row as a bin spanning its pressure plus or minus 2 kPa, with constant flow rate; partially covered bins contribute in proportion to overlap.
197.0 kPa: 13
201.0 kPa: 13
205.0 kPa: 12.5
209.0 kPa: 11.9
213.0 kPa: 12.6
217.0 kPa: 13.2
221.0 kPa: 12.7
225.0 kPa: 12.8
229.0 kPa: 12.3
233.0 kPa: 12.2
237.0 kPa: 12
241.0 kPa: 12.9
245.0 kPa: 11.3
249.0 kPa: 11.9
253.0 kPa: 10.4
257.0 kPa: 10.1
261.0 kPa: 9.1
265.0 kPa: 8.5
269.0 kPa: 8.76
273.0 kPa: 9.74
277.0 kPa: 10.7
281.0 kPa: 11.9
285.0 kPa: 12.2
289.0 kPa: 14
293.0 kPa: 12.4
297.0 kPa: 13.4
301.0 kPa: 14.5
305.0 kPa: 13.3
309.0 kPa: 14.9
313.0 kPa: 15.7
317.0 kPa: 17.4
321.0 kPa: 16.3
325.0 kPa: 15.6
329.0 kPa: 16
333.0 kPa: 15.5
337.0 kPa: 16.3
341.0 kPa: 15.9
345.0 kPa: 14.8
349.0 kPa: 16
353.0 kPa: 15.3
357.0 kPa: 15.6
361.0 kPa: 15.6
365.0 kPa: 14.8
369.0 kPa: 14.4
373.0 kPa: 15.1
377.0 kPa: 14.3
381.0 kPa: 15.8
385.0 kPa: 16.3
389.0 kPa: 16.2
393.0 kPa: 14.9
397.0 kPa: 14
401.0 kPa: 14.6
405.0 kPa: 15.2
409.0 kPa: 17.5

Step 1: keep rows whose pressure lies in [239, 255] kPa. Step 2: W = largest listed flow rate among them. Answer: 12.9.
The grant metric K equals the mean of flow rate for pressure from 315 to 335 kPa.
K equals 16.2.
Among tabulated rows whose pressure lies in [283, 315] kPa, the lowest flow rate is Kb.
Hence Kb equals 12.2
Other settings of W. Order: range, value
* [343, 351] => 16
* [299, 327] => 17.4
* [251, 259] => 10.4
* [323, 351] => 16.3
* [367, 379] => 15.1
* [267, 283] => 11.9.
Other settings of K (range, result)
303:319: 15.3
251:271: 9.37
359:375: 15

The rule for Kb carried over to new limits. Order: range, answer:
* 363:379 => 14.3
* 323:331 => 15.6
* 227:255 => 10.4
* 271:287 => 9.74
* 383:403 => 14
